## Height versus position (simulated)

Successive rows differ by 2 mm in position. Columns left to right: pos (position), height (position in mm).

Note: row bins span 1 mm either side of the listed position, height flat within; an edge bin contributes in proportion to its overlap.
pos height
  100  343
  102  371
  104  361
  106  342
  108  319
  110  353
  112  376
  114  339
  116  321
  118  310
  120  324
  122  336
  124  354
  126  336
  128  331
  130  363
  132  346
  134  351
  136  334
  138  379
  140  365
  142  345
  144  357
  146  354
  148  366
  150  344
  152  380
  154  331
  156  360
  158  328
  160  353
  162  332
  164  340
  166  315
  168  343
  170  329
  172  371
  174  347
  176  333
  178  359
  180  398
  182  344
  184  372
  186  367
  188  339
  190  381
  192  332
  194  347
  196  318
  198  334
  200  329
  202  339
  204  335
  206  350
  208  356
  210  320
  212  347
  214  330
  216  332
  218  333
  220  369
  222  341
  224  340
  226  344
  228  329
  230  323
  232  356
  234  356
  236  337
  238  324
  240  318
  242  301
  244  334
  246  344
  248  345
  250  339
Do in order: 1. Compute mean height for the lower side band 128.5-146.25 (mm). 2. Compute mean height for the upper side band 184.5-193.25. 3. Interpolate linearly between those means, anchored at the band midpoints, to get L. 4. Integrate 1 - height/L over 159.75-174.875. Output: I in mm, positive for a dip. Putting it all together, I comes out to 0.6 mm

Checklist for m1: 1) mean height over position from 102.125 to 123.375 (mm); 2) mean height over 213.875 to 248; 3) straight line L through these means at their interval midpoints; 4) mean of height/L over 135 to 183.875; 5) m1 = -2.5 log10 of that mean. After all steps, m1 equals -0.04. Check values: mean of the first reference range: 340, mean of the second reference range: 336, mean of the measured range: 351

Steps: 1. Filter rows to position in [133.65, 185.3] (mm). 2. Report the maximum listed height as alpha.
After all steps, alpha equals 398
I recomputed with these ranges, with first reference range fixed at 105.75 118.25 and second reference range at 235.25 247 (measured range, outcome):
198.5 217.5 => -0.5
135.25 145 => -0.6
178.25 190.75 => -1.3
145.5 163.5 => -0.8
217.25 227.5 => -0.5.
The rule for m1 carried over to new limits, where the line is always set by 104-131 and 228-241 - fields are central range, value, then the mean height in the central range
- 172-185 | -0.07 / 360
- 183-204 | -0.03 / 345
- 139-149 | -0.06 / 357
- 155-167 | 0.00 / 338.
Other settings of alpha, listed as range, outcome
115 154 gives 380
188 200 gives 381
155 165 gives 360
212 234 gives 369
